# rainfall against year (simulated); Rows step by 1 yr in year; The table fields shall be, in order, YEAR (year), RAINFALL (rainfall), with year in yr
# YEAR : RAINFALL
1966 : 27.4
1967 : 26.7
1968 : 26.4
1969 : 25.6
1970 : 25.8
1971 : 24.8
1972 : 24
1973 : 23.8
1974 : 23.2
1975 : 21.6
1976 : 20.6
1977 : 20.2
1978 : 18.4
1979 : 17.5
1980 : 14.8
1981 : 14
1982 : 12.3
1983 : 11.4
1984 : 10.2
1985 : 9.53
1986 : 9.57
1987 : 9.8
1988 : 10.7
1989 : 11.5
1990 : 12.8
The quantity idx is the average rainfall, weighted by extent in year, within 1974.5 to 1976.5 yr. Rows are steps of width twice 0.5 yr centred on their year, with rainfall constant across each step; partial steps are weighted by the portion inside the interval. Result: 21.1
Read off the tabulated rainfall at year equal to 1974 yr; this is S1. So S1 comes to 23.2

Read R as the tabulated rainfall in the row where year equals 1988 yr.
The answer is 10.7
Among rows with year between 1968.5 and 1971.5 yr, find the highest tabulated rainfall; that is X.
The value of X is 25.8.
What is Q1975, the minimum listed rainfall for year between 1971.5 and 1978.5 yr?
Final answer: 18.4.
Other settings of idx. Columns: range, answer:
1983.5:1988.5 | 9.96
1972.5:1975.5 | 22.9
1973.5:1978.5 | 20.8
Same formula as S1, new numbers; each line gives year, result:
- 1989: 11.5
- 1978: 18.4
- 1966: 27.4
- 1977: 20.2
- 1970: 25.8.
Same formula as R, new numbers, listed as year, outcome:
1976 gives 20.6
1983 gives 11.4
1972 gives 24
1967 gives 26.7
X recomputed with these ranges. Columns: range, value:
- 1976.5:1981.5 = 20.2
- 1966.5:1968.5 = 26.7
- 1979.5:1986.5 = 14.8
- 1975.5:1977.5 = 20.6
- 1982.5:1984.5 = 11.4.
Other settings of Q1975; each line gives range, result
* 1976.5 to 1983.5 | 11.4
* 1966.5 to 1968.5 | 26.4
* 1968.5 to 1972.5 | 24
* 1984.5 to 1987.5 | 9.53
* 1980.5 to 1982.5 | 12.3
